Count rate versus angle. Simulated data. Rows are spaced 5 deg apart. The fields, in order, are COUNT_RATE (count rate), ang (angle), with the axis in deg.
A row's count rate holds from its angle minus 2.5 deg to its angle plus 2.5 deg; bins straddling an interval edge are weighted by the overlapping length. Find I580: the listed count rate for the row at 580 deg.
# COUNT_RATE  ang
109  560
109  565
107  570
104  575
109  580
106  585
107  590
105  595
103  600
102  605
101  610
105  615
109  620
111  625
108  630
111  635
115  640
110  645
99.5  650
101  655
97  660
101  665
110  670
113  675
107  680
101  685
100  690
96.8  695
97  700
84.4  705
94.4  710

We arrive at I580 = 109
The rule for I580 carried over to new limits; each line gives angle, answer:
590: 107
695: 96.8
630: 108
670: 110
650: 99.5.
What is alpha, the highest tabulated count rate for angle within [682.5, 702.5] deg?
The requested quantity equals 101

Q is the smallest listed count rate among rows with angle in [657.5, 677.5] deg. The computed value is 97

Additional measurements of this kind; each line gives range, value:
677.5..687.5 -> 101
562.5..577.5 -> 104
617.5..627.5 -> 109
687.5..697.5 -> 96.8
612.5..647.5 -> 105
